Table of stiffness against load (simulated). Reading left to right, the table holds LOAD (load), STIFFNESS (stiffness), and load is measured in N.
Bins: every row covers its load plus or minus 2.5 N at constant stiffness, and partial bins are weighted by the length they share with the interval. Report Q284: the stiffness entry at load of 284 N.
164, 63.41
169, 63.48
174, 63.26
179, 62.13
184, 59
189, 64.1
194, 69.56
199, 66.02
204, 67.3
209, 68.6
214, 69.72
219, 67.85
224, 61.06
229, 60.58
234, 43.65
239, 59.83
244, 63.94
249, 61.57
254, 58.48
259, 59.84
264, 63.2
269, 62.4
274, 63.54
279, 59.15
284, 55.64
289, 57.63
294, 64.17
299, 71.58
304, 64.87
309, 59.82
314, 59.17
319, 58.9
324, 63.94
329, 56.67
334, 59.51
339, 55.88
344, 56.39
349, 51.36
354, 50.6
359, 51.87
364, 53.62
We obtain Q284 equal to 55.64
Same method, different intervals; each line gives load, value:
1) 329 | 56.67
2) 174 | 63.26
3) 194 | 69.56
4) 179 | 62.13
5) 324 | 63.94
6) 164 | 63.41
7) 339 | 55.88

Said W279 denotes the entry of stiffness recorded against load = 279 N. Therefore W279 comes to 59.15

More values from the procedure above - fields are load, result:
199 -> 66.02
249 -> 61.57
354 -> 50.6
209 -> 68.6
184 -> 59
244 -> 63.94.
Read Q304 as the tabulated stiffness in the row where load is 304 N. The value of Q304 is 64.87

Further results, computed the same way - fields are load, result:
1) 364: 53.62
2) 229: 60.58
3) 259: 59.84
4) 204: 67.3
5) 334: 59.51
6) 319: 58.9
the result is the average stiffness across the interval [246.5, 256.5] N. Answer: 60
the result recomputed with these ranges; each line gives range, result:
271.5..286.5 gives 59.4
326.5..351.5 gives 56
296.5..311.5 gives 65.4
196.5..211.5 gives 67.3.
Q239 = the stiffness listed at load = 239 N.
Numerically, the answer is 59.83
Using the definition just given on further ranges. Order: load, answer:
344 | 56.39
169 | 63.48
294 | 64.17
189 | 64.1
